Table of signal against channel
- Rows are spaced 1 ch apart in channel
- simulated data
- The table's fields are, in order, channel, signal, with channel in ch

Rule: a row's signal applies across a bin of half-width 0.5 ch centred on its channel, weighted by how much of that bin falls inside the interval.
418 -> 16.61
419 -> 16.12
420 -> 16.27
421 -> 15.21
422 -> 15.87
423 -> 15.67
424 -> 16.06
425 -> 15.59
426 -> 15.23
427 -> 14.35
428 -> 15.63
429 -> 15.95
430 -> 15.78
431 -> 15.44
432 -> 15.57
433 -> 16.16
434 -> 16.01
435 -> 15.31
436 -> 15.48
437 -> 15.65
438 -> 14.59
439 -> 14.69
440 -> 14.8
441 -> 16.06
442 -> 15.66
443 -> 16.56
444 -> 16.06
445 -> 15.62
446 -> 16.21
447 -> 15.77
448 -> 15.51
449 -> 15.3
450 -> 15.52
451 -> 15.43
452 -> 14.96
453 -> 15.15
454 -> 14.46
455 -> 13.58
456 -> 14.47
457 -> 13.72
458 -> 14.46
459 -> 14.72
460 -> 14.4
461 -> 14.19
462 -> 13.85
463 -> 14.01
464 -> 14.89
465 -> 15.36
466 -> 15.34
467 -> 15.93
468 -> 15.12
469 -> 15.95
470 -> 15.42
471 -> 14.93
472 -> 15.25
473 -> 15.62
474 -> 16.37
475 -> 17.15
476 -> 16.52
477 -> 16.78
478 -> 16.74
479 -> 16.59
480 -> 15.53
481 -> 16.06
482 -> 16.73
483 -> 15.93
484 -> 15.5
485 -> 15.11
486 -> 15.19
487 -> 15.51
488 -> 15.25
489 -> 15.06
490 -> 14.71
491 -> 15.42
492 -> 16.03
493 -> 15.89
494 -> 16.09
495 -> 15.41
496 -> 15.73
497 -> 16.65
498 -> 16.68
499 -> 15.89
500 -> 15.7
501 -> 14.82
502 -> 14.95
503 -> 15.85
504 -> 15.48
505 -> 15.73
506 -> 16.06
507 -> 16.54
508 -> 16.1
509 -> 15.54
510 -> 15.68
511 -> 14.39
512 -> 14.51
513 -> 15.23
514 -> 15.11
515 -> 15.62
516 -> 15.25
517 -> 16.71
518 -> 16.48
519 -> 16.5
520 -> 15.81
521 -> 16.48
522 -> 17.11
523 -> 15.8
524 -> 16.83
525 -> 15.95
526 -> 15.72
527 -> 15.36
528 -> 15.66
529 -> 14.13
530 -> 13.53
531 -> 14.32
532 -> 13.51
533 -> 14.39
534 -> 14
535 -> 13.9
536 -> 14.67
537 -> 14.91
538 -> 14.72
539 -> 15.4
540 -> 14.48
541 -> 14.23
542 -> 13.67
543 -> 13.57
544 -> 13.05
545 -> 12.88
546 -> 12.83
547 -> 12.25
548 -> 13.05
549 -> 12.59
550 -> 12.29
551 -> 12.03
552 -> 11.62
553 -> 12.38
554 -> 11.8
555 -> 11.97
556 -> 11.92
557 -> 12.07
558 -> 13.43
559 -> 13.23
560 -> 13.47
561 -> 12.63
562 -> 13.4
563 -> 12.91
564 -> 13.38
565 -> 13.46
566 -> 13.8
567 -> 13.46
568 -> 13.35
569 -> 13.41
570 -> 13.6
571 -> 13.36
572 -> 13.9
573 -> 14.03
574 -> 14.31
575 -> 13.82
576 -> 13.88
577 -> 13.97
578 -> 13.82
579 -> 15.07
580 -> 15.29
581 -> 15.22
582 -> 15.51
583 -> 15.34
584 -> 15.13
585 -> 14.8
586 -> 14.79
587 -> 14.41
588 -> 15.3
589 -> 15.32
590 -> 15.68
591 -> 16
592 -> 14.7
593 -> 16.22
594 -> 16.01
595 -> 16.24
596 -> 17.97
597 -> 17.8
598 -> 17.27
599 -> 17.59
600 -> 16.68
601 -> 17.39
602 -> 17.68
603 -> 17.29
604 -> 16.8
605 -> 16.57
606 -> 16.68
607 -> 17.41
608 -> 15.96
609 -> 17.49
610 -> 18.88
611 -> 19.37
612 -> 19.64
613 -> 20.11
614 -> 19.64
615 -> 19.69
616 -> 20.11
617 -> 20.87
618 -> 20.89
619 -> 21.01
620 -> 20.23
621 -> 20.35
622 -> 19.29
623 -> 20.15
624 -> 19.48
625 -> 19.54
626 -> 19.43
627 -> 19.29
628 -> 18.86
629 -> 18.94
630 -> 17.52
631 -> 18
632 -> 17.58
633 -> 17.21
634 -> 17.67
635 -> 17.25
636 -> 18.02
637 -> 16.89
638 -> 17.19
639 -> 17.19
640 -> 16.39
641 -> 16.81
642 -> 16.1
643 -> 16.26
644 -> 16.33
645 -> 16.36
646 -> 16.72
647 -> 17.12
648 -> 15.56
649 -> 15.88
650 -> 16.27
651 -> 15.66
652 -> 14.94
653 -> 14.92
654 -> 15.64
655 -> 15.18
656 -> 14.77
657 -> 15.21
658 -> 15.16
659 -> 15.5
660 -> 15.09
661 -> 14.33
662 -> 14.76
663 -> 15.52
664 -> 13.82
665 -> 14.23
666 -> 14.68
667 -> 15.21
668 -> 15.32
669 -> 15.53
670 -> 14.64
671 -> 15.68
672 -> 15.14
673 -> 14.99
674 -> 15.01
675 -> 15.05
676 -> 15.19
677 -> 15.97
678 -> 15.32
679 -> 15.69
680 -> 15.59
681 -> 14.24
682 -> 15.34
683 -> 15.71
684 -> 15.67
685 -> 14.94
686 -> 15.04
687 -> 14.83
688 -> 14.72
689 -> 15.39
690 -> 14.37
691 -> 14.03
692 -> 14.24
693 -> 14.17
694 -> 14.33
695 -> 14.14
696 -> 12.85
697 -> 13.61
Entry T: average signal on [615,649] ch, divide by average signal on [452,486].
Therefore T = 1.2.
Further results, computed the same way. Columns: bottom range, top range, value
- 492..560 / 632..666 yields 1.09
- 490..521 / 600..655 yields 1.13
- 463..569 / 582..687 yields 1.12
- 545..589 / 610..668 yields 1.28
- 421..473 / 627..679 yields 1.05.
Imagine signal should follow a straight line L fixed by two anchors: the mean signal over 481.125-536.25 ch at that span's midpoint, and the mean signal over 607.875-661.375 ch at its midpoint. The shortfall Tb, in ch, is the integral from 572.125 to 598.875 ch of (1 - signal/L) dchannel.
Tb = 2.36 ch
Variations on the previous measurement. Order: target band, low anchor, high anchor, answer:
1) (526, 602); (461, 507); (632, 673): 7.08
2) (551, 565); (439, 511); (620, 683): 2.87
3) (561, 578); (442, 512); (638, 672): 2.10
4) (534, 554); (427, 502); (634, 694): 2.72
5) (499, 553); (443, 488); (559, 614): 2.44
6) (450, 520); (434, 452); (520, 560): -3.13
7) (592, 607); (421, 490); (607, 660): 0.26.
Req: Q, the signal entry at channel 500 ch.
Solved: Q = 15.7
